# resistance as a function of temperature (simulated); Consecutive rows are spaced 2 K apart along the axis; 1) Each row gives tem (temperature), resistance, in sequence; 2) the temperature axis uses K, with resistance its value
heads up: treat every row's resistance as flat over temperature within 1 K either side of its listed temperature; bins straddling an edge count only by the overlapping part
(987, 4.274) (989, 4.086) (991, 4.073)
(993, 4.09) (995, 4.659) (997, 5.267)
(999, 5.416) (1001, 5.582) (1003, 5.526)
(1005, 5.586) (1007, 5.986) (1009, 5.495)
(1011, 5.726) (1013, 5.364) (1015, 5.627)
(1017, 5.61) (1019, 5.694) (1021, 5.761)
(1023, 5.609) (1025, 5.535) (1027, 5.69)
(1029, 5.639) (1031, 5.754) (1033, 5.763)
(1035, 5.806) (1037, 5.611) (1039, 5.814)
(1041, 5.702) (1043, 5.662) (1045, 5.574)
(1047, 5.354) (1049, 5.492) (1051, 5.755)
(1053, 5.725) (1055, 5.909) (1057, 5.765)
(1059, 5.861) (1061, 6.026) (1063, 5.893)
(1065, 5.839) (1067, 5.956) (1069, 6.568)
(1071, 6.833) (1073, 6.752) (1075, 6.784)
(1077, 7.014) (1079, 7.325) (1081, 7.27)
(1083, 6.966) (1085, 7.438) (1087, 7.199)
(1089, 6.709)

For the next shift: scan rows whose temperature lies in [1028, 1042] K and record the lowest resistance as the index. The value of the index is 5.611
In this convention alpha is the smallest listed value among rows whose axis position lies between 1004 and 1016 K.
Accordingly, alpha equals 5.364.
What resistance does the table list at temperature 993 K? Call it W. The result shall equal 4.09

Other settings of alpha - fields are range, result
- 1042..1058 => 5.354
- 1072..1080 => 6.752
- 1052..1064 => 5.725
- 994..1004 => 4.659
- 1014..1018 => 5.61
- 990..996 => 4.073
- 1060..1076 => 5.839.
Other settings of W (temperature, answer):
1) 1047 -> 5.354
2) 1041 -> 5.702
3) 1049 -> 5.492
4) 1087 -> 7.199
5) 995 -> 4.659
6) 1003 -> 5.526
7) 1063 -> 5.893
